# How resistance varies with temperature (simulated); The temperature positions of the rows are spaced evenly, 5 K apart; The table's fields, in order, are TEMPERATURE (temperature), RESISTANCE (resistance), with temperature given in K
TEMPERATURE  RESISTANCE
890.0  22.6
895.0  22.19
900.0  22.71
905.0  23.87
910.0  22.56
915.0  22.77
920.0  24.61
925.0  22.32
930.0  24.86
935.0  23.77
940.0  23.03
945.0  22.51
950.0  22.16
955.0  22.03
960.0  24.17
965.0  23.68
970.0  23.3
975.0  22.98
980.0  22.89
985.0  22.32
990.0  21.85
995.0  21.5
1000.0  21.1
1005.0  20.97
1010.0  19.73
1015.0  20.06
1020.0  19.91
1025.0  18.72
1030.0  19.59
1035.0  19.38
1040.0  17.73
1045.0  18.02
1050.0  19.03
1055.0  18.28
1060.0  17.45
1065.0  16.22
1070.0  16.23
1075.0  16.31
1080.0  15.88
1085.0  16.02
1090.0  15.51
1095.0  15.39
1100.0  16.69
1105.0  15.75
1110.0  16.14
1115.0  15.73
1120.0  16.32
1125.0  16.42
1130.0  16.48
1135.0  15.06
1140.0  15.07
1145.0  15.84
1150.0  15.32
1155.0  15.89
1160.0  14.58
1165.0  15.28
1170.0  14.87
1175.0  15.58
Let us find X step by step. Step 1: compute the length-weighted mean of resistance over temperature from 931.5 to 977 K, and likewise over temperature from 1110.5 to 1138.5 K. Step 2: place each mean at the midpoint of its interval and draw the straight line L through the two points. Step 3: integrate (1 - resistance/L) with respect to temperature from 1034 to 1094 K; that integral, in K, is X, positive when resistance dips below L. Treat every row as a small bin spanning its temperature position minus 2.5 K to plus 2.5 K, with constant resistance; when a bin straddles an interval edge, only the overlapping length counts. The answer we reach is 4.7 K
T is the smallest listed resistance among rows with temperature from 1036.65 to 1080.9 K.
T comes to 15.88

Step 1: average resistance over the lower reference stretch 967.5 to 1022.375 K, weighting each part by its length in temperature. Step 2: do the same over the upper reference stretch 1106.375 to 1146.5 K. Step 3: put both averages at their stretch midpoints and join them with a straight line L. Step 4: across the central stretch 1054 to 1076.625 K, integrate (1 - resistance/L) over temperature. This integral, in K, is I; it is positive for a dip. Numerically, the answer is 2.05 K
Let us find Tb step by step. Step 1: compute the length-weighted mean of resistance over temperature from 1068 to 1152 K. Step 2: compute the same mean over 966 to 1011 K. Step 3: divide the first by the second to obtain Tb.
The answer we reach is 0.72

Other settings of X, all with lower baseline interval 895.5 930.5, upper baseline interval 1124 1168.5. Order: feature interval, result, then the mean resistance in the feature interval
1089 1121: 1.8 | 15.9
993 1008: -0.6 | 21.1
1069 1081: 1.1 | 16.2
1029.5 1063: 0.8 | 18.4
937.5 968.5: -1.5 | 22.9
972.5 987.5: -1.2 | 22.7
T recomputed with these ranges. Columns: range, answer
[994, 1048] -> 17.73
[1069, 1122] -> 15.39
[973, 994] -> 21.85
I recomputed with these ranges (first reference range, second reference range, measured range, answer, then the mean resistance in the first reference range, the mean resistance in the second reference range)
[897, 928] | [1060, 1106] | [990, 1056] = -3.8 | 23.2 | 16.1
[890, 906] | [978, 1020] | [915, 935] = -1.3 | 22.8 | 21.2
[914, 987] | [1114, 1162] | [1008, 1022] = 0.5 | 23.2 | 15.7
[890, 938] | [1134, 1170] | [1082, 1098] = 1.5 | 23.3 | 15.3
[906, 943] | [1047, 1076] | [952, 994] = -3.1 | 23.4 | 17.3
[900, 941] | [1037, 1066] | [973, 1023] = -2.8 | 23.4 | 17.9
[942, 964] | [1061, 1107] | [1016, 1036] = -0.4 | 22.8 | 16.1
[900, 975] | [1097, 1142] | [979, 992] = -0.6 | 23.2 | 16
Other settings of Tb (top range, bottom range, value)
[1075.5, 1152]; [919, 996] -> 0.69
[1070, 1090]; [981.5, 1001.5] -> 0.74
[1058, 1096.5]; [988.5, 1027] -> 0.79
